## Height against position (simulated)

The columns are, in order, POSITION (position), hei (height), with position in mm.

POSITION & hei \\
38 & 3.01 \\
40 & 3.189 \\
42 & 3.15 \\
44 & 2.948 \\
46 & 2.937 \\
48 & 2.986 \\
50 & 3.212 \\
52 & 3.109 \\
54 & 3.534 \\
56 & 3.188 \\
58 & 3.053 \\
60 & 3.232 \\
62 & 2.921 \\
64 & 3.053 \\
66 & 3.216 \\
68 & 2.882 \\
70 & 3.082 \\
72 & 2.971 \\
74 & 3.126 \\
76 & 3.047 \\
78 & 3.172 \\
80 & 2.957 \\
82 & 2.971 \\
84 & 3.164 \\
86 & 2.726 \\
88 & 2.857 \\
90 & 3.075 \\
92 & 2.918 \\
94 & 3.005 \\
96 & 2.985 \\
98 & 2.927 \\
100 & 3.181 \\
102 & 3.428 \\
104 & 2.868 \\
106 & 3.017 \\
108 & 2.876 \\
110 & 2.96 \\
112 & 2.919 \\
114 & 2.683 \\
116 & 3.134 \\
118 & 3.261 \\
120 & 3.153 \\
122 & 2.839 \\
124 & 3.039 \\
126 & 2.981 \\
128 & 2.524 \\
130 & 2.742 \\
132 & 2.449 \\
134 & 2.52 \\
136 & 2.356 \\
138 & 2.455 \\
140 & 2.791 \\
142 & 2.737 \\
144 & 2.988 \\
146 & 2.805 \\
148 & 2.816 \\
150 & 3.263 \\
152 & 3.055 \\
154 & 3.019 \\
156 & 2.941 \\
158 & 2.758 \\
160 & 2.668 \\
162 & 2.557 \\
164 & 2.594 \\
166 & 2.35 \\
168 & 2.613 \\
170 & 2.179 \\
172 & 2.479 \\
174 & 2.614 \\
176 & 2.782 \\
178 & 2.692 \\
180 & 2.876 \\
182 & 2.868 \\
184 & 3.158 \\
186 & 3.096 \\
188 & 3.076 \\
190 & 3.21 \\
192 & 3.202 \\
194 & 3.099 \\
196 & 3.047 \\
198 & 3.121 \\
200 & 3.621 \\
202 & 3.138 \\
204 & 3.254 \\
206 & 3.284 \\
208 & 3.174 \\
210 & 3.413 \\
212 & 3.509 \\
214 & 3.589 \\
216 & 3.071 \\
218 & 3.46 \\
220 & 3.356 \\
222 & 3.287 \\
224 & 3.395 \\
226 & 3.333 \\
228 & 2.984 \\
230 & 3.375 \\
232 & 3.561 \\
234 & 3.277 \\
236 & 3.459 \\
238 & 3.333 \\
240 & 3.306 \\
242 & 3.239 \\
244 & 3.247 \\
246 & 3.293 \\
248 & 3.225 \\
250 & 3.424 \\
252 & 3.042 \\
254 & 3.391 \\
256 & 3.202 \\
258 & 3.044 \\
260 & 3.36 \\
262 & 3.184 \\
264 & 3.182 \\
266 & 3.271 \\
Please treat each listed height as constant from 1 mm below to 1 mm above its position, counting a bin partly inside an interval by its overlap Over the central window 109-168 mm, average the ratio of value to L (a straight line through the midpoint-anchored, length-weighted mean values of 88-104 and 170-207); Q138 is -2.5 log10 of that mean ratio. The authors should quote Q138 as 0.09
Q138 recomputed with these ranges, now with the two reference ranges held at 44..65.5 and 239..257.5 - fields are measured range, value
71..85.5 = 0.03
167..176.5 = 0.26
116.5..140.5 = 0.15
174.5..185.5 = 0.12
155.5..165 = 0.19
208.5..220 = -0.05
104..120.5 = 0.06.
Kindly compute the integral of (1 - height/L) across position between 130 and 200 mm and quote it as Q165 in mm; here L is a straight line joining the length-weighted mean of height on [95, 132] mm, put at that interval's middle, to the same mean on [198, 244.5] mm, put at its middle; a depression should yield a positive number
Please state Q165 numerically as 7.3 mm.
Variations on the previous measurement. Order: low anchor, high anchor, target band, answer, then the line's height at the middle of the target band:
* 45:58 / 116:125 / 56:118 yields 1.89 mm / 3.12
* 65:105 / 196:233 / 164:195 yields 4.13 mm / 3.24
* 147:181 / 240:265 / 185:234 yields -4.76 mm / 2.99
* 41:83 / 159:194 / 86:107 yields -0.15 mm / 2.99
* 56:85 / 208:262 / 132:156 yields 2.90 mm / 3.17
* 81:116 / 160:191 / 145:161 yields -0.60 mm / 2.81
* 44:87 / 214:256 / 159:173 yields 3.14 mm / 3.21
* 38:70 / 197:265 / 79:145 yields 5.69 mm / 3.17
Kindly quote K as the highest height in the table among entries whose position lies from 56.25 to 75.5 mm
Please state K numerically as 3.232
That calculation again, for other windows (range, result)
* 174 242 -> 3.621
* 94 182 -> 3.428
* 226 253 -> 3.561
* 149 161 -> 3.263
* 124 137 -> 3.039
